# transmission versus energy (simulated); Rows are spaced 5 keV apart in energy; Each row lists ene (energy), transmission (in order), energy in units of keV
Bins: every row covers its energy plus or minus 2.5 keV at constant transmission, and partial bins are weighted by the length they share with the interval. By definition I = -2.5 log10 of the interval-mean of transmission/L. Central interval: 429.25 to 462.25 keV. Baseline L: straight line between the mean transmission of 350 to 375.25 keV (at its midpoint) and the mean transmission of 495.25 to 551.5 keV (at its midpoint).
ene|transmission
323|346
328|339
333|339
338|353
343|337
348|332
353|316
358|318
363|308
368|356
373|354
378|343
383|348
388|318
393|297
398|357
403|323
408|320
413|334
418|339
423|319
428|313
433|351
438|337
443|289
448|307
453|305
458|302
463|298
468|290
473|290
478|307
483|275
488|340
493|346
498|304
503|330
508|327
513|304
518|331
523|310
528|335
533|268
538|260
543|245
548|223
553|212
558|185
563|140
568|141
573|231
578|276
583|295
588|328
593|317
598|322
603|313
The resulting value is -0.01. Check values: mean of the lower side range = 330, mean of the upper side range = 293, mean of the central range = 314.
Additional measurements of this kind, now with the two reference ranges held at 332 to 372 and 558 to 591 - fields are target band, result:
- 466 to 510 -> -0.15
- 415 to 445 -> -0.10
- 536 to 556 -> 0.06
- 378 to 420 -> -0.06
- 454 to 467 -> -0.06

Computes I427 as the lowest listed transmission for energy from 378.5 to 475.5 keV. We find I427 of 289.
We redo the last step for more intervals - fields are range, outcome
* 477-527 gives 275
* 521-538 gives 260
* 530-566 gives 140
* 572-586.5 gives 231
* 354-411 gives 297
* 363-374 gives 308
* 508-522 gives 304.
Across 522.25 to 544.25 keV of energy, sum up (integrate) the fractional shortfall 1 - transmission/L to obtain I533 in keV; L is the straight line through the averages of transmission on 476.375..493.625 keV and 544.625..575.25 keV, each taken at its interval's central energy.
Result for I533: -4.57 keV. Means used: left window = 314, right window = 190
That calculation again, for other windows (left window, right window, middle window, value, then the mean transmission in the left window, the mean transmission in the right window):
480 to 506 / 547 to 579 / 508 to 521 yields -1.74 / 319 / 197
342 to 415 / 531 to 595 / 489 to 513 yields -4.91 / 331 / 239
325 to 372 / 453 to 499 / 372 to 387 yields -0.81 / 334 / 306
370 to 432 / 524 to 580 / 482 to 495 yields -2.48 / 331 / 230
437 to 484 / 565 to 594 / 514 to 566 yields 4.31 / 300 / 260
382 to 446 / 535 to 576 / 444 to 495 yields -4.96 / 326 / 206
